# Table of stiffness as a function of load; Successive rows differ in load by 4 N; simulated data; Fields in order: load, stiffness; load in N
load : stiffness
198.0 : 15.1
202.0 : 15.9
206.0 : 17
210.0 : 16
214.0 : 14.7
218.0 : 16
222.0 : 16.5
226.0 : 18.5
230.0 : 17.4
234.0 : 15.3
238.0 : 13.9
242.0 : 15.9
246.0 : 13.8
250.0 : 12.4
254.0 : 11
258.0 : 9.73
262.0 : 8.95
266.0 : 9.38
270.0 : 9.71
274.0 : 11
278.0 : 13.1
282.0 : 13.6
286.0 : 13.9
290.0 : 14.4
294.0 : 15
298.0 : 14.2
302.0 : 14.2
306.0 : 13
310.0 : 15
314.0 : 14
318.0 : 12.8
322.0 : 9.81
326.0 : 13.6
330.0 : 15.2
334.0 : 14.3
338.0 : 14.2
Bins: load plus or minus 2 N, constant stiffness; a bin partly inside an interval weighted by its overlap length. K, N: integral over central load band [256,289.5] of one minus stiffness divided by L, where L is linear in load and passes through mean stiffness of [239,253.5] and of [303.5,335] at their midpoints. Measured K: 5.6 N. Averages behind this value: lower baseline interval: 13.7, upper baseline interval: 13.4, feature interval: 11.3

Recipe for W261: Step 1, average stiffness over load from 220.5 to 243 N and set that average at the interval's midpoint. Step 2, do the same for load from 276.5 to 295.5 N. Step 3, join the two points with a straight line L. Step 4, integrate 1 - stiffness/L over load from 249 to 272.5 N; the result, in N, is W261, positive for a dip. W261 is 7.72 N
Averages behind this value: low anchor 16.3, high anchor 14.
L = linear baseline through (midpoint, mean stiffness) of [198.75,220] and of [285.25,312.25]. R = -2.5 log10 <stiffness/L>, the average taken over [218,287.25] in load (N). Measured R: 0.144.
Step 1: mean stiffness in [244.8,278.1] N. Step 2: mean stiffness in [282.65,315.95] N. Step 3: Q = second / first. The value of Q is 1.3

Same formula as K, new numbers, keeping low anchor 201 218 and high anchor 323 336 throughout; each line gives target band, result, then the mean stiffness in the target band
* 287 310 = 0.5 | 14.2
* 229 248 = 0.4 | 15.1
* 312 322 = 1.1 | 12.7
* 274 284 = 1.3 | 12.9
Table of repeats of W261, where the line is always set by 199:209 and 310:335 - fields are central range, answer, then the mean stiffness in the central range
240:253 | 1.2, 13.8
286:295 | -0.2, 14.5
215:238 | -1.0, 16.4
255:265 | 3.6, 9.51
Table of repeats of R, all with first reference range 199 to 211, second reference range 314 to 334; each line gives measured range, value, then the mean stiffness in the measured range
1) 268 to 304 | 0.067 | 13.2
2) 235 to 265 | 0.226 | 12.2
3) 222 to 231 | -0.132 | 17.7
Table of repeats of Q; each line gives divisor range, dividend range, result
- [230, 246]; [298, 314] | 0.93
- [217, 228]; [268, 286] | 0.71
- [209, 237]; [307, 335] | 0.83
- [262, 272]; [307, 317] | 1.50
